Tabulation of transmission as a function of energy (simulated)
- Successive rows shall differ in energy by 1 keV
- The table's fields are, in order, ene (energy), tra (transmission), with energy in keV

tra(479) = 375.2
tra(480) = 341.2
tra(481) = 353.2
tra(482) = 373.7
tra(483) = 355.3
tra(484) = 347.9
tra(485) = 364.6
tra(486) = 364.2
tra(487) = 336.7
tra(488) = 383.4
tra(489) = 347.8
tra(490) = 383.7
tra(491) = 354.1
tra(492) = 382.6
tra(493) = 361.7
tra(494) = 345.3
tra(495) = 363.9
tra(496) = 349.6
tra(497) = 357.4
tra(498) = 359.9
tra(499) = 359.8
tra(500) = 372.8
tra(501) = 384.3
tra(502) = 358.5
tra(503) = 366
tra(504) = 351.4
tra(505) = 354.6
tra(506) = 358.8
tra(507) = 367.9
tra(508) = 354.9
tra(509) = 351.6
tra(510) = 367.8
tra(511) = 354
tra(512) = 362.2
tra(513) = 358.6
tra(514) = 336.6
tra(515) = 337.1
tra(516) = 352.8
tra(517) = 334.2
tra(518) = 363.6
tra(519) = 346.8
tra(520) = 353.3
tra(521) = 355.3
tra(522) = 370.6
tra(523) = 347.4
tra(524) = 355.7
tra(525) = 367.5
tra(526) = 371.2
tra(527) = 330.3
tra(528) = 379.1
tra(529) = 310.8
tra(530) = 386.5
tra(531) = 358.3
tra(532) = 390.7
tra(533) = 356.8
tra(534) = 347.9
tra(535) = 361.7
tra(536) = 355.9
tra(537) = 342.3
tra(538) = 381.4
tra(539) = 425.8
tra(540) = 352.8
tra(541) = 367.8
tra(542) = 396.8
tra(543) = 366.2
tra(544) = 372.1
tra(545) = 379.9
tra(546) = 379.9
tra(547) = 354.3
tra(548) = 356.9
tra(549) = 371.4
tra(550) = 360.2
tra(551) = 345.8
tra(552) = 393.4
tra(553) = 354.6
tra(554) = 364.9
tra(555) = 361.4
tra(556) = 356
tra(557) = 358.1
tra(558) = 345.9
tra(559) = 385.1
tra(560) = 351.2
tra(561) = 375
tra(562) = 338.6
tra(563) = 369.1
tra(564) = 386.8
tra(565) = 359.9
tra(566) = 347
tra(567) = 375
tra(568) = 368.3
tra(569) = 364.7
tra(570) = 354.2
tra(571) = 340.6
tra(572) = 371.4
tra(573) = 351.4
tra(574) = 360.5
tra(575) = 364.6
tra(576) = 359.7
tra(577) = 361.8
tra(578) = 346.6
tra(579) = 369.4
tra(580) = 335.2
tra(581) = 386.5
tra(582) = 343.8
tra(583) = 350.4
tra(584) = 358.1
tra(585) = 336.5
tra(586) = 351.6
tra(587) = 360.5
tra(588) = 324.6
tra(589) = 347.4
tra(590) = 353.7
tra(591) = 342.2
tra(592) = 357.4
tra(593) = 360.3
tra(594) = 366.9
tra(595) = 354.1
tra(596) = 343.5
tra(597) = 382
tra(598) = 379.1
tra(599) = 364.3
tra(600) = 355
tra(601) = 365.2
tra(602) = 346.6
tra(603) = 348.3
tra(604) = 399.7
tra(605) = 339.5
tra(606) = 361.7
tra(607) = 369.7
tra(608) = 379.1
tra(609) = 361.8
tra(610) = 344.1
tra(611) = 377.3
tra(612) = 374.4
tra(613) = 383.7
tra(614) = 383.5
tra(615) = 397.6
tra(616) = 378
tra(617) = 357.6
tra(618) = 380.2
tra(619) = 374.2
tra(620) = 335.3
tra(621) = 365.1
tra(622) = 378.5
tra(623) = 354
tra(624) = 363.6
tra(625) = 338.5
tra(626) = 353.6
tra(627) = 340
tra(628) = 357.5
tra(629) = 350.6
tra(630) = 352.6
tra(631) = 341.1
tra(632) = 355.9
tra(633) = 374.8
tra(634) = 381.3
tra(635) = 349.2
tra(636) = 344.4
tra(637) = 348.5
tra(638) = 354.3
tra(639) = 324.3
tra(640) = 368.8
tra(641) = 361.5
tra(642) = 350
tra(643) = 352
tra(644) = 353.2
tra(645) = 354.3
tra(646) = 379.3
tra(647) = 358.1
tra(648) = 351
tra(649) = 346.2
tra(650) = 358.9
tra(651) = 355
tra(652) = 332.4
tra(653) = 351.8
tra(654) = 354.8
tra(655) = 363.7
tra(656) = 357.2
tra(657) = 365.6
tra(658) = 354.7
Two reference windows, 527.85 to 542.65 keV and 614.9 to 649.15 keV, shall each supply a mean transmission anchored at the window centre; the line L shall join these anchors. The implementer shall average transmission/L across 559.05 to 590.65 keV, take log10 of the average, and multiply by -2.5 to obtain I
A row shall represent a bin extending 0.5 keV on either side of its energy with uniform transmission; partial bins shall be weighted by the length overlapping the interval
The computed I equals 0.02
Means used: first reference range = 367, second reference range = 358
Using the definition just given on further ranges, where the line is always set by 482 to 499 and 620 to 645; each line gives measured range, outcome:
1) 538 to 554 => -0.04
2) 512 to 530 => 0.02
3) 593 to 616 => -0.04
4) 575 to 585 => 0.00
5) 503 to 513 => 0.00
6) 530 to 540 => -0.03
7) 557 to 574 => -0.01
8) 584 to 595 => 0.02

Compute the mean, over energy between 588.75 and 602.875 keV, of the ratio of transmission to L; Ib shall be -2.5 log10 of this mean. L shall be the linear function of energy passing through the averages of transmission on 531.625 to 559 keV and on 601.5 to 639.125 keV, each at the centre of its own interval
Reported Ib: 0.01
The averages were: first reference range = 367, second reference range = 361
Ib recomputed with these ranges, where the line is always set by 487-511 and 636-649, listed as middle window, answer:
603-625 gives -0.038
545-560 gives -0.014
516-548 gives -0.009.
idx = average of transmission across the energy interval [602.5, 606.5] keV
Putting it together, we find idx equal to 362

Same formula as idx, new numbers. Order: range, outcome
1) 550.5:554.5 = 365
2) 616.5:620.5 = 362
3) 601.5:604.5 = 365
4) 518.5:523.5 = 355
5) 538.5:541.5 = 382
